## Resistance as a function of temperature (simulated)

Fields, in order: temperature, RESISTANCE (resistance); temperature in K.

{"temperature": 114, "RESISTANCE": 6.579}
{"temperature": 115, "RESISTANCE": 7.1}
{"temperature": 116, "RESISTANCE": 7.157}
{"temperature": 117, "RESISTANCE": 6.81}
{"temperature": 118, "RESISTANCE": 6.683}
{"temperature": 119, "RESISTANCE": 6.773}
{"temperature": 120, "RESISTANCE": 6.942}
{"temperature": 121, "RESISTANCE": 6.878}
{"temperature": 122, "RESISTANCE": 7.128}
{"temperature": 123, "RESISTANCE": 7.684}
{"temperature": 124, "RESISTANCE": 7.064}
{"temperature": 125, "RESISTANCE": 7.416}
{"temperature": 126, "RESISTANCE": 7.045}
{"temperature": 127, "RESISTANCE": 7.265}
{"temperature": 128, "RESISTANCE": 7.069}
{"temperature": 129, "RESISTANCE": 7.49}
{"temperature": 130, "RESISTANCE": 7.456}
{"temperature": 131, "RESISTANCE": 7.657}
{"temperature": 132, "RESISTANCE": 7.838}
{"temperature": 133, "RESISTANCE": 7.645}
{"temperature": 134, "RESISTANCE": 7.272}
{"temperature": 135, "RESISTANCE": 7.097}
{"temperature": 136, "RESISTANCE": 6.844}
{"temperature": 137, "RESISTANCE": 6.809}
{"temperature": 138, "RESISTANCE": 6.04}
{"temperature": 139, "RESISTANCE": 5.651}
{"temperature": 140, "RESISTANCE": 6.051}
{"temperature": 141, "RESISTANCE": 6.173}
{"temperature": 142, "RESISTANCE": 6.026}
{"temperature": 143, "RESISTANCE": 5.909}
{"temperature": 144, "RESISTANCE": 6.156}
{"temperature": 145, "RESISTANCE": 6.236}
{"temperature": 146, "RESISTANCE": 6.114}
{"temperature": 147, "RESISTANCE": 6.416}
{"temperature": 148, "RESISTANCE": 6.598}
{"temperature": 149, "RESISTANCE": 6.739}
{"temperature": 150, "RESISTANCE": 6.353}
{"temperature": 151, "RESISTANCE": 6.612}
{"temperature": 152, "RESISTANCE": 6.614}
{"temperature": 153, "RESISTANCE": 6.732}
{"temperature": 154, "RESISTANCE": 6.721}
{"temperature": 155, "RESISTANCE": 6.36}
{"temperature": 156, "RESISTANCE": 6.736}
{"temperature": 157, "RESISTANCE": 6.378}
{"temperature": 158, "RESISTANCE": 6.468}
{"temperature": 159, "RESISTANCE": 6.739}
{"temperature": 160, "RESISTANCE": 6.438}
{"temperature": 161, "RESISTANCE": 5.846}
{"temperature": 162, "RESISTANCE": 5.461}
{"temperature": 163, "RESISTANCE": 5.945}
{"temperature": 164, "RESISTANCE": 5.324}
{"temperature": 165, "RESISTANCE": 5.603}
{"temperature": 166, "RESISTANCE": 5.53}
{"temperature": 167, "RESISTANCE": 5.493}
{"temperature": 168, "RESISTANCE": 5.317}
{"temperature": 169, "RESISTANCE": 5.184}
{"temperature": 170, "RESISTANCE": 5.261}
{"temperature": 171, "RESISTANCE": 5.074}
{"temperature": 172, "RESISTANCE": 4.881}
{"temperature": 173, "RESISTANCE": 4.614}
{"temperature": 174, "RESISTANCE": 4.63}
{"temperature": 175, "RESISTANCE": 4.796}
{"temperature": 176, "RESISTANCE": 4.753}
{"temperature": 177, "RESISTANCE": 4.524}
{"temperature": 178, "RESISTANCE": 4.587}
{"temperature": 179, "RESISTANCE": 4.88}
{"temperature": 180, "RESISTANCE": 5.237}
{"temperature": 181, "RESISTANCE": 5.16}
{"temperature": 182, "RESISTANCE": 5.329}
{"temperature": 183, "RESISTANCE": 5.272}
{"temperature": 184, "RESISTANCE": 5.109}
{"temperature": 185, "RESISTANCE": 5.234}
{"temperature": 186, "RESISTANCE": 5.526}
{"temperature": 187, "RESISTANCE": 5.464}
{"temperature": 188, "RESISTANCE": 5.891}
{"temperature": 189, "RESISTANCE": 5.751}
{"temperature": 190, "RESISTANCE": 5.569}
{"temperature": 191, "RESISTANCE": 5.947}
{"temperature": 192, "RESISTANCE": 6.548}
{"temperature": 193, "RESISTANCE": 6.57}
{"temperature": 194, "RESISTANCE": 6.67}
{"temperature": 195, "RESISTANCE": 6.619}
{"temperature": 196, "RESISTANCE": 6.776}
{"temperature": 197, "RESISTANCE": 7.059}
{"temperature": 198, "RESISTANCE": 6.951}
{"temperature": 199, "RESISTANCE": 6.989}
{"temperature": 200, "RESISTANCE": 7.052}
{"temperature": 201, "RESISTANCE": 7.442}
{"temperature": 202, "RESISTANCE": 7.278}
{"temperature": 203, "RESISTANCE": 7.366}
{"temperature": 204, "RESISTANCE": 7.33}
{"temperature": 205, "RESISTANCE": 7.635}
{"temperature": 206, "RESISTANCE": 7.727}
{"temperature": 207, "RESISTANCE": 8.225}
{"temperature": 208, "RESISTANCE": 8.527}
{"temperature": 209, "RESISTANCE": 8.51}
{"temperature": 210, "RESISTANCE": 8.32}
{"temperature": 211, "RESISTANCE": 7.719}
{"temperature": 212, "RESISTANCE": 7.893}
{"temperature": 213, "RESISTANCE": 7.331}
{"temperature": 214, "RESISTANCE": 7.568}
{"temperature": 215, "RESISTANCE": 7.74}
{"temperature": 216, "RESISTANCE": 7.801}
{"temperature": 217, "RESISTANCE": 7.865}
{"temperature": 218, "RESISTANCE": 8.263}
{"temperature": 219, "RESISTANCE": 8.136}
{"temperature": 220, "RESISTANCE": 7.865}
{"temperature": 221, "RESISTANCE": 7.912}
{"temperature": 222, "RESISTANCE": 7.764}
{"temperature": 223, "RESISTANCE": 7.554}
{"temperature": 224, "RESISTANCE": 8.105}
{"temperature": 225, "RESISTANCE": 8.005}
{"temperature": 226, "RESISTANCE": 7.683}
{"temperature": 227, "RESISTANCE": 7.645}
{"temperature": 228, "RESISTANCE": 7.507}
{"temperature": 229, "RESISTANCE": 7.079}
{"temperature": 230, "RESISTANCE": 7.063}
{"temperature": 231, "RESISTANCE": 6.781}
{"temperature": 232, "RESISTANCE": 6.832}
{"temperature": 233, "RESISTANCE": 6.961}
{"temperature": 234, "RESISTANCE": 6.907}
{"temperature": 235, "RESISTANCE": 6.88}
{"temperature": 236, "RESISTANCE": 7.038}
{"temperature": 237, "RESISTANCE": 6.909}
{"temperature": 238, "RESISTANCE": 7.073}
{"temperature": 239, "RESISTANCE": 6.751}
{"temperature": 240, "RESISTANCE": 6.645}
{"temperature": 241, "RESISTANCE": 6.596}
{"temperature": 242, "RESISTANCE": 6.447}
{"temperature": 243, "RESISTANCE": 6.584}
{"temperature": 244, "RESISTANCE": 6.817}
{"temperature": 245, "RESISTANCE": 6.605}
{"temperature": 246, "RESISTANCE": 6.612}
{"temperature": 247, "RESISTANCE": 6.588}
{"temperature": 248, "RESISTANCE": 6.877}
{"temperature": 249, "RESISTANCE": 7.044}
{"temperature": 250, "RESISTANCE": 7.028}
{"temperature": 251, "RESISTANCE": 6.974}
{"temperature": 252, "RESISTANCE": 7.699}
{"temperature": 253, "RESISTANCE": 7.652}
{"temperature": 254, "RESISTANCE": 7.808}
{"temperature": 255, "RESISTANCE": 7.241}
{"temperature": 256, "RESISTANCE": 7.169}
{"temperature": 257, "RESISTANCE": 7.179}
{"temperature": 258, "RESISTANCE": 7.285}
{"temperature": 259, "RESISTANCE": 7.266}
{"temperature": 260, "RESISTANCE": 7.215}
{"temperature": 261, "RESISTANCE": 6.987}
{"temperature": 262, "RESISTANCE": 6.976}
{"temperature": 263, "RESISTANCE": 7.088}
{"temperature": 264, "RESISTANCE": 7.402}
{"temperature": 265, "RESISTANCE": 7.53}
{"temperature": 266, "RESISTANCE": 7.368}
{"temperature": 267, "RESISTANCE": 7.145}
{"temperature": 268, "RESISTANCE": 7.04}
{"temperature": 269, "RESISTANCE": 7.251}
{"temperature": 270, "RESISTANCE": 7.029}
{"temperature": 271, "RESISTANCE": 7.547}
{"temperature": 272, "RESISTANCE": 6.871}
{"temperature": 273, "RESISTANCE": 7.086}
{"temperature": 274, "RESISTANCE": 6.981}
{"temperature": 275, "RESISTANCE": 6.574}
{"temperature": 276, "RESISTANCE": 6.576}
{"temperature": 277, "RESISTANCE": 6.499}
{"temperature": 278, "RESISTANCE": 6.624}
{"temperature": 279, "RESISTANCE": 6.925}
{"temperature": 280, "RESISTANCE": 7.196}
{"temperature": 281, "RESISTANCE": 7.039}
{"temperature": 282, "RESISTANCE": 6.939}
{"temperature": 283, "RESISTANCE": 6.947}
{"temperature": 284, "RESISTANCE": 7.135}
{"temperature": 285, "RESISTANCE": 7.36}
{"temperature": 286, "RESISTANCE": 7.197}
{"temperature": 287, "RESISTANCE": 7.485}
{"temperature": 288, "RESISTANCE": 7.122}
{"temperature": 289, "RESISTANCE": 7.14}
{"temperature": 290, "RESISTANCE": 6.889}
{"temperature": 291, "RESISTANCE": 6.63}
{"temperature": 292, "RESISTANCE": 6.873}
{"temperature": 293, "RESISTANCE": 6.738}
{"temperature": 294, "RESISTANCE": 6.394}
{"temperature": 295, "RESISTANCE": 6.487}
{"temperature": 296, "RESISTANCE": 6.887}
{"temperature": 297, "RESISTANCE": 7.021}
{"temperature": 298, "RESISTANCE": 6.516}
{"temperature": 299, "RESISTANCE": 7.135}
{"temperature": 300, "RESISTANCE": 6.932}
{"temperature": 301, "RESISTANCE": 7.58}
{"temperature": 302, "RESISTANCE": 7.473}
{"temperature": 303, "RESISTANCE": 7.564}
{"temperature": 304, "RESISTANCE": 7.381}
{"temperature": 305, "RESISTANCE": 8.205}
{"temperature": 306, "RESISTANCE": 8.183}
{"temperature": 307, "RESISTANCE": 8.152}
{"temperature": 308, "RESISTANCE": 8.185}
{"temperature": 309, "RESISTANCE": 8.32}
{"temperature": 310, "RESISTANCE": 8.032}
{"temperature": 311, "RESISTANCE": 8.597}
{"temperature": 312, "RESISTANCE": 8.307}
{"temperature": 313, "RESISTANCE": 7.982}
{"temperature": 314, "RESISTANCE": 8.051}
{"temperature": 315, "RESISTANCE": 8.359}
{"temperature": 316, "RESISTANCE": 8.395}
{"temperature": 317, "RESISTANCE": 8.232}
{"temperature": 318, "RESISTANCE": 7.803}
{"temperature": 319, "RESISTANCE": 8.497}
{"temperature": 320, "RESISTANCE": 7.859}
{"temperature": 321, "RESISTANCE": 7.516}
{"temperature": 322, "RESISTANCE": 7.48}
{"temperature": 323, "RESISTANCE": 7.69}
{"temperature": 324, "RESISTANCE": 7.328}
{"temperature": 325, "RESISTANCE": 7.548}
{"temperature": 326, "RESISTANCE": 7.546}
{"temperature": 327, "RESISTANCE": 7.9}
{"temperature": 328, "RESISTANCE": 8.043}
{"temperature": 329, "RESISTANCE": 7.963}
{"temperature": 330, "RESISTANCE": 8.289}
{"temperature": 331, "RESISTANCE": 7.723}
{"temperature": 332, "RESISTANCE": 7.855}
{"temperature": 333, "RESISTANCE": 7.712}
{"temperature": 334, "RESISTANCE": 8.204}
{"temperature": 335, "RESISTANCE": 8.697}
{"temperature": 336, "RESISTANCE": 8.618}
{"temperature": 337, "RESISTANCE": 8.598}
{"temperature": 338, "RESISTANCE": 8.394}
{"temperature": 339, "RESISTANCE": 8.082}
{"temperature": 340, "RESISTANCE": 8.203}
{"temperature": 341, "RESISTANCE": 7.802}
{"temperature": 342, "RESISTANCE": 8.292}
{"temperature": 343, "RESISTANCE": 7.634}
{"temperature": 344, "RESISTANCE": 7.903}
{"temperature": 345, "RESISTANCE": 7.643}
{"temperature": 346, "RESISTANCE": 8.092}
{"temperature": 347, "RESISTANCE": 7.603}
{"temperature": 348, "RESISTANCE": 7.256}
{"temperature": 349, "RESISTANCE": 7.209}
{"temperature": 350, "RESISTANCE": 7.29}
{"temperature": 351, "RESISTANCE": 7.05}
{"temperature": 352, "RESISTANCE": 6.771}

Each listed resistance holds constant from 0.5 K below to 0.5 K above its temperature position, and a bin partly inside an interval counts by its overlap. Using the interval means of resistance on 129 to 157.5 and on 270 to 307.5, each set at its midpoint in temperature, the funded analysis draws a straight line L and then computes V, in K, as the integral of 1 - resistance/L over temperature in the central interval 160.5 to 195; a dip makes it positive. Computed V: 6.9 K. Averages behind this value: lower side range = 6.63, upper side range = 7.09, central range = 5.4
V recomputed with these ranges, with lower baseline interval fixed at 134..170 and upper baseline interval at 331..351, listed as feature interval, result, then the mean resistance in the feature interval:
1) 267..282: 0.7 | 6.95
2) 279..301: 1.4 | 6.97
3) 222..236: -0.8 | 7.31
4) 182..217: -1.4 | 6.91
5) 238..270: 0.3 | 7.06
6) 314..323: -0.3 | 8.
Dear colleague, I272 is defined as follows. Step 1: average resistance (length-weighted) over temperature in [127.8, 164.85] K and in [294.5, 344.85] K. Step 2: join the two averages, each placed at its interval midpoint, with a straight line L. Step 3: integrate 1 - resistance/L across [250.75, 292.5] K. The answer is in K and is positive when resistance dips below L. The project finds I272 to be 2.1 K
